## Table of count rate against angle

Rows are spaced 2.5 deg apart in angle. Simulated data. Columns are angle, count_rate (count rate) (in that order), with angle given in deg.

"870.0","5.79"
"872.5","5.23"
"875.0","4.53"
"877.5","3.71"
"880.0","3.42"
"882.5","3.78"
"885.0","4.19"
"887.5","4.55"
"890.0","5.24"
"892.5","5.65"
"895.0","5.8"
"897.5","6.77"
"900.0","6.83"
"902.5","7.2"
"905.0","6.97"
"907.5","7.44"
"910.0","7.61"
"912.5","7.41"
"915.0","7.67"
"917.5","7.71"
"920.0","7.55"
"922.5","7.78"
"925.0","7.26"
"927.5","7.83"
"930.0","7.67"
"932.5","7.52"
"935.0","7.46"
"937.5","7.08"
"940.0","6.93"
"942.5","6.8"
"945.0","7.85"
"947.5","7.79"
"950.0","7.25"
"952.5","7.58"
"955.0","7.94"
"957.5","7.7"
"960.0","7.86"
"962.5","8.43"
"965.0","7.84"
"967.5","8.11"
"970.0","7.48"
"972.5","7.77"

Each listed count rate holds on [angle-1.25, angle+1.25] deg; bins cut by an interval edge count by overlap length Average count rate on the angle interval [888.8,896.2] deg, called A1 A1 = 5.56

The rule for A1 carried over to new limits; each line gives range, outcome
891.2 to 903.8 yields 6.45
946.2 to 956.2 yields 7.64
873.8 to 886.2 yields 3.92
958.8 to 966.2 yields 8.05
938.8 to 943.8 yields 6.87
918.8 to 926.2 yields 7.53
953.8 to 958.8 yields 7.82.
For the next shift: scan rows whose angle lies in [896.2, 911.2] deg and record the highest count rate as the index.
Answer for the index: 7.61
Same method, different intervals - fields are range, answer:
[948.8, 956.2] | 7.94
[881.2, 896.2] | 5.8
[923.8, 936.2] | 7.83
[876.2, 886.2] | 4.19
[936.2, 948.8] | 7.85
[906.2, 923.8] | 7.78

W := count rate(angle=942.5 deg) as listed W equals 6.8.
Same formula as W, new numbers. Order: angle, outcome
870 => 5.79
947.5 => 7.79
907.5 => 7.44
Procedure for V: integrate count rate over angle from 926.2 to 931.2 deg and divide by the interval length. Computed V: 7.75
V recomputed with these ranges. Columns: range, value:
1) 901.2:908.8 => 7.2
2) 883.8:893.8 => 4.92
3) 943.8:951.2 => 7.63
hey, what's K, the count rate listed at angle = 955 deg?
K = 7.94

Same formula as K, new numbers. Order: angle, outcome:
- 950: 7.25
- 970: 7.48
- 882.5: 3.78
